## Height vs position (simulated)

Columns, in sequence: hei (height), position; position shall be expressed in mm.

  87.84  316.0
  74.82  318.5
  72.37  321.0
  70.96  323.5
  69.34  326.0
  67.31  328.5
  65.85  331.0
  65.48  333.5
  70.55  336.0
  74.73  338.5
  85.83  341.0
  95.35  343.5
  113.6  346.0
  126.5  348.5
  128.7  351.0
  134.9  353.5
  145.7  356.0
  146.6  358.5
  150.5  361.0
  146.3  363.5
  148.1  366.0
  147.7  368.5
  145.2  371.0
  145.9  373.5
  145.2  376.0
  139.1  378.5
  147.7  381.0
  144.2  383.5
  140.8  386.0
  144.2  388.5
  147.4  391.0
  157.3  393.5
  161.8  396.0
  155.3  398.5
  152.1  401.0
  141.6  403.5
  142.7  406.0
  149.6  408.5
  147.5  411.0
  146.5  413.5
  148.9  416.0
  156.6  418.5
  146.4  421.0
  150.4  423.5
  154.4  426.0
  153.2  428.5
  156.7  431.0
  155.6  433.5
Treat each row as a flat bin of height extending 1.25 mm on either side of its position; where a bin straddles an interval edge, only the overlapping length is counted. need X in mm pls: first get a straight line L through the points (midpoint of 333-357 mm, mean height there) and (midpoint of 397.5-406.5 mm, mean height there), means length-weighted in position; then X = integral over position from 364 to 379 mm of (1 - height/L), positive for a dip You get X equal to -2.48 mm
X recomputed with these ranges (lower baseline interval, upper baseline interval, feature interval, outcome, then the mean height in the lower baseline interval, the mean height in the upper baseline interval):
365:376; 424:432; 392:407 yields -0.15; 147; 154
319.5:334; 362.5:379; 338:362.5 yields -2.42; 68.8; 146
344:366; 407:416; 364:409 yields -1.57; 136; 148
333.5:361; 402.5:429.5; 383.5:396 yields -1.27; 112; 149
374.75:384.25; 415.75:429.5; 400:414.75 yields 0.25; 144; 152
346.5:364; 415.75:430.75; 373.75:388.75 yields 0.01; 138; 152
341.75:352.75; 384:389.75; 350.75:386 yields -3.97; 116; 143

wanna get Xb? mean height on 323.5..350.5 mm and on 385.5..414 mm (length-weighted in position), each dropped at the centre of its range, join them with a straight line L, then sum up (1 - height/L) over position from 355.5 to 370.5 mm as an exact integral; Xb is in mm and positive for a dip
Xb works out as -4.9 mm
